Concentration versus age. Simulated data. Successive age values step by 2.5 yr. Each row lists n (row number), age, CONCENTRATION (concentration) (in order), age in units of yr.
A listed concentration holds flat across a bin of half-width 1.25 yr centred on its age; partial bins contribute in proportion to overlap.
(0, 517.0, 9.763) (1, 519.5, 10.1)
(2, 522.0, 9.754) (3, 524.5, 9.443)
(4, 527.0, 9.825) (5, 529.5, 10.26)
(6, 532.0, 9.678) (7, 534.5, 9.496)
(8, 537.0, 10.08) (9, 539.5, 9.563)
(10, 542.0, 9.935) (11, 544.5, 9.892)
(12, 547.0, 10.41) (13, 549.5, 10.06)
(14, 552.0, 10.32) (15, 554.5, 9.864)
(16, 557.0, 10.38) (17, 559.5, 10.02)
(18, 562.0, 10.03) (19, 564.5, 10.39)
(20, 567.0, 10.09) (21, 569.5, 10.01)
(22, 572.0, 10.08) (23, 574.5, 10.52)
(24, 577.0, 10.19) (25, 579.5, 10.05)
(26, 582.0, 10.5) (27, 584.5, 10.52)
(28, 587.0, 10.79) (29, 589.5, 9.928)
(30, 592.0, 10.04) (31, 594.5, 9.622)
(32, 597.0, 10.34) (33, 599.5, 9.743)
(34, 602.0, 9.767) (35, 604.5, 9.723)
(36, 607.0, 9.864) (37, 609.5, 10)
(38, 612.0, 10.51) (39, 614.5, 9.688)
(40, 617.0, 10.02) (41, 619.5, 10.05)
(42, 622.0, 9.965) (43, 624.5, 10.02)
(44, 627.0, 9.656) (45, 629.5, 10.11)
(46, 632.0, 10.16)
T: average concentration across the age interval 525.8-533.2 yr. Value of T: 9.92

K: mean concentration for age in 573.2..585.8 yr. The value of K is 10.4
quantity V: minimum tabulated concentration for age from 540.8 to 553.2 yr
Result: 9.892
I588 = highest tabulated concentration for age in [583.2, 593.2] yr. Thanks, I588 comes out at 10.79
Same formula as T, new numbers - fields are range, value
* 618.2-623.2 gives 10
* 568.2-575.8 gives 10.2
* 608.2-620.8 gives 10.1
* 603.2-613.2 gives 10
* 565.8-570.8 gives 10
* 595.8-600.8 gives 10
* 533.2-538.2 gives 9.78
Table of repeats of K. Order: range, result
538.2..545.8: 9.8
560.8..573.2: 10.1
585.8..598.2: 10.1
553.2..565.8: 10.1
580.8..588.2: 10.6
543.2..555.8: 10.1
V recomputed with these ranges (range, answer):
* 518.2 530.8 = 9.443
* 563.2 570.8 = 10.01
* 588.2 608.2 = 9.622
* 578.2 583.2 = 10.05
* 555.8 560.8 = 10.02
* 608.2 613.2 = 10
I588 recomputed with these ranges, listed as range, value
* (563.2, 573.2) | 10.39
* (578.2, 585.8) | 10.52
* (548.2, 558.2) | 10.38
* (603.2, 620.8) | 10.51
